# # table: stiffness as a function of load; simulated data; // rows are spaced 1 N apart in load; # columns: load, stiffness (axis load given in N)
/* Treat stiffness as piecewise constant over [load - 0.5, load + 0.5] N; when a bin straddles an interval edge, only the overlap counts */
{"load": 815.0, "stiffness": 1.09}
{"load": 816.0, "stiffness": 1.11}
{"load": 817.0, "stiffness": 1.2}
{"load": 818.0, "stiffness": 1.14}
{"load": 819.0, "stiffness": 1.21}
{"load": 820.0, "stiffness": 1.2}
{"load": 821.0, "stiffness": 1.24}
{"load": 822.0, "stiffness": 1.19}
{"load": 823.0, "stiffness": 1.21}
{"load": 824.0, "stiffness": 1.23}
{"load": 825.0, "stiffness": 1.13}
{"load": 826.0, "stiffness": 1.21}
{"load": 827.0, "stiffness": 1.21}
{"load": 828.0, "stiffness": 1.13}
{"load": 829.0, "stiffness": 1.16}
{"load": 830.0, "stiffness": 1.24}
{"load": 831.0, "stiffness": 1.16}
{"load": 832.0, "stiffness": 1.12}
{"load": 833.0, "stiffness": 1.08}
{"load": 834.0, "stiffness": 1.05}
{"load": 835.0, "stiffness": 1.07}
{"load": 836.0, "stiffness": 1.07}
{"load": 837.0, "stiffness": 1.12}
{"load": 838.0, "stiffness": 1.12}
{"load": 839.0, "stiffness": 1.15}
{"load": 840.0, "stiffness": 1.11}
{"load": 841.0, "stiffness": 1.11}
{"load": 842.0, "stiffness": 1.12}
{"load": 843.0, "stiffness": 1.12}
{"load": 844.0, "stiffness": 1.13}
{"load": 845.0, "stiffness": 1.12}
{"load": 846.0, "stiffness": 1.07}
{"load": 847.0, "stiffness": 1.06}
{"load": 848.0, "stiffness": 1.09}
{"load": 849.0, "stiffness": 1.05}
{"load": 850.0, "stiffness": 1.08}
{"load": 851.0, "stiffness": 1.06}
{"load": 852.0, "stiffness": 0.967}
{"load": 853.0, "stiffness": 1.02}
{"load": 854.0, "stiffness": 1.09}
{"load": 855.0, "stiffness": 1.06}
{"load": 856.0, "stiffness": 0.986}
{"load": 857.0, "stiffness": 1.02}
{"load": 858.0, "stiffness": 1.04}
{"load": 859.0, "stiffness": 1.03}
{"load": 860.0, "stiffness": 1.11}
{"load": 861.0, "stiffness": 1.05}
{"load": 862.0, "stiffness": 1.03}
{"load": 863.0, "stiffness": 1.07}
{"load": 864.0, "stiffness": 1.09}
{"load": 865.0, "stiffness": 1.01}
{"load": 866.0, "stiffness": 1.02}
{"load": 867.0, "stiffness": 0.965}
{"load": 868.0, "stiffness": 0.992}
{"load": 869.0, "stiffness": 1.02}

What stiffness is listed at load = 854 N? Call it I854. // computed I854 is 1.09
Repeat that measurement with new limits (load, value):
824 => 1.23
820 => 1.2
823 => 1.21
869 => 1.02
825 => 1.13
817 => 1.2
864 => 1.09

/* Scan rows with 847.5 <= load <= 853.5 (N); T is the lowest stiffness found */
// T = 0.967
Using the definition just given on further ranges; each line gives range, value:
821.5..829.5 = 1.13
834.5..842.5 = 1.07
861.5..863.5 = 1.03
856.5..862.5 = 1.02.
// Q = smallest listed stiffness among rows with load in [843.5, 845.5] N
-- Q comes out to 1.12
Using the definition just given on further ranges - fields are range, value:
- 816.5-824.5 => 1.14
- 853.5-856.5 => 0.986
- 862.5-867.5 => 0.965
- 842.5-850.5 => 1.05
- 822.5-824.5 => 1.21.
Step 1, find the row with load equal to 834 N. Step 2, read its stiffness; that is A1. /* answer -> 1.05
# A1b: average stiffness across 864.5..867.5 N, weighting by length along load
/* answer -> 0.998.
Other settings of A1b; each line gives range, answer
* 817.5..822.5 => 1.2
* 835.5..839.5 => 1.12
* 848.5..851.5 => 1.06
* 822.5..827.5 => 1.2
